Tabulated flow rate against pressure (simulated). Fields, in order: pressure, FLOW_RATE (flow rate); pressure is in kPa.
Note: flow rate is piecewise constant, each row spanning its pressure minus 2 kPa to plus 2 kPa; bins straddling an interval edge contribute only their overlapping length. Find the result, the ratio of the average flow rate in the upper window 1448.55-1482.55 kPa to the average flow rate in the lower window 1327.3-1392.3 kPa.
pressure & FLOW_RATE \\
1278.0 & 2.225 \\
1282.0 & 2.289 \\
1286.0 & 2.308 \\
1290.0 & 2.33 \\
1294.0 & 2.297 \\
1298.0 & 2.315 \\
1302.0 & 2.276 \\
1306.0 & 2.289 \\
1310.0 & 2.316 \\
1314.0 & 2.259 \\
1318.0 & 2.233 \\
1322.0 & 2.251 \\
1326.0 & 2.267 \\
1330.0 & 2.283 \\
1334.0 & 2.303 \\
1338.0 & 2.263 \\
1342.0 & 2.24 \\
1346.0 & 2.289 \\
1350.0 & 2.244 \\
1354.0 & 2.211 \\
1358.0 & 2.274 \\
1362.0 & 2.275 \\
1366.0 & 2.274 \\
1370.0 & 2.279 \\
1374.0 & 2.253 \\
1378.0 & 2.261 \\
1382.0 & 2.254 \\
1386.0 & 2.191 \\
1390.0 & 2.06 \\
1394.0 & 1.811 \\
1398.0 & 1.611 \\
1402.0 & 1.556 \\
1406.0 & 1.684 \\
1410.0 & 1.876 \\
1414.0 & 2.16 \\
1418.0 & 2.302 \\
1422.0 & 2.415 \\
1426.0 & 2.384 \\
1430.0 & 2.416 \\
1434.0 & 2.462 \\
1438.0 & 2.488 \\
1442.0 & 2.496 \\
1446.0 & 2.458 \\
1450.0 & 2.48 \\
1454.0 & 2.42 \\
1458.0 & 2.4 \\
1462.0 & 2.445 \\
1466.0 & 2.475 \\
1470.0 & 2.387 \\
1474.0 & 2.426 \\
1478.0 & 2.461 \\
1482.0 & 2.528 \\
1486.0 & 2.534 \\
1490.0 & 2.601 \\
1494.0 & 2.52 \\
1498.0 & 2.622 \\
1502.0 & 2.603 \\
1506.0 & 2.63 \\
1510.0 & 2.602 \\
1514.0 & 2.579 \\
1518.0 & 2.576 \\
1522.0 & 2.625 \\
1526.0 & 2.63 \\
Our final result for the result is 1.09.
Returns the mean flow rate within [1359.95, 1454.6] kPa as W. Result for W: 2.2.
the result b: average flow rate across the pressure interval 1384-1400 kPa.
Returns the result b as 1.92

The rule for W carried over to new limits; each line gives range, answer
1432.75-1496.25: 2.47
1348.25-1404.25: 2.11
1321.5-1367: 2.26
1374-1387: 2.24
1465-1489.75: 2.48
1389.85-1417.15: 1.83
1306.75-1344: 2.27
